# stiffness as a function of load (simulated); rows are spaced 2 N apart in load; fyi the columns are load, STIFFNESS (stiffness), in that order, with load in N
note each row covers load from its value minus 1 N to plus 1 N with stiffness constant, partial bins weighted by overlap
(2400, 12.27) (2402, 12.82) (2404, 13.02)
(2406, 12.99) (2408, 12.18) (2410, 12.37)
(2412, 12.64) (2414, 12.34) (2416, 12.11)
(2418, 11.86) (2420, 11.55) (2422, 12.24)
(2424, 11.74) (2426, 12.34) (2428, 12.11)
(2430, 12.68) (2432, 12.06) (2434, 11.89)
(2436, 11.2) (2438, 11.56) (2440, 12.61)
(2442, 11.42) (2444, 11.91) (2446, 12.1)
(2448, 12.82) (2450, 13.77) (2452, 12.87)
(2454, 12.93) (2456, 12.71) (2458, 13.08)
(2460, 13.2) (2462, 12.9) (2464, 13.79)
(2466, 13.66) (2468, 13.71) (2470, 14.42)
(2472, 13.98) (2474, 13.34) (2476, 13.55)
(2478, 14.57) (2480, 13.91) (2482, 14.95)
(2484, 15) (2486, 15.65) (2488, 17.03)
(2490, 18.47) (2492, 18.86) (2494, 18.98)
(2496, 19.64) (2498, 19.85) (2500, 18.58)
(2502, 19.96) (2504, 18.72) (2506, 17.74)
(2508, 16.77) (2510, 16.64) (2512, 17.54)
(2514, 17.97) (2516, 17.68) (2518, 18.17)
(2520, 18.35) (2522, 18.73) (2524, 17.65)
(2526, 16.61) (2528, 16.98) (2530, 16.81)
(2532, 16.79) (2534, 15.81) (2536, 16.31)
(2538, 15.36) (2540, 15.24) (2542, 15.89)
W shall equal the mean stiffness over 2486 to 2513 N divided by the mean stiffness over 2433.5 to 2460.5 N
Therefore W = 1.47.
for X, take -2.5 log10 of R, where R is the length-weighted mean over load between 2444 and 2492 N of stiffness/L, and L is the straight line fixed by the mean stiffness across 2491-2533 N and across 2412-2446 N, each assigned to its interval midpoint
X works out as 0.06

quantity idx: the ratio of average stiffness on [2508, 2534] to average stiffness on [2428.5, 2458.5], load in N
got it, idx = 1.4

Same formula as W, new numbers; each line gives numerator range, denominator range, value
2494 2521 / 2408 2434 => 1.51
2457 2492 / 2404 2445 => 1.20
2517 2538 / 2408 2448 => 1.42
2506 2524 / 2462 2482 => 1.28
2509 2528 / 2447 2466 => 1.34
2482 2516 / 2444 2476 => 1.35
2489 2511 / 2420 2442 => 1.55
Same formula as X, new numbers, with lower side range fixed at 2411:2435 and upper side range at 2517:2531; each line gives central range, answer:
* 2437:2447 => 0.11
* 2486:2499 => -0.17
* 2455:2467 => 0.08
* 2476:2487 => 0.04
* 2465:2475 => 0.07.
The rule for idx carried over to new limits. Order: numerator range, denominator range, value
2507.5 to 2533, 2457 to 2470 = 1.30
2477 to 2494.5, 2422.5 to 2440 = 1.36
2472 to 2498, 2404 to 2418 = 1.30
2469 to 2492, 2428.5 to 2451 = 1.24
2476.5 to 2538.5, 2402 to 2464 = 1.39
